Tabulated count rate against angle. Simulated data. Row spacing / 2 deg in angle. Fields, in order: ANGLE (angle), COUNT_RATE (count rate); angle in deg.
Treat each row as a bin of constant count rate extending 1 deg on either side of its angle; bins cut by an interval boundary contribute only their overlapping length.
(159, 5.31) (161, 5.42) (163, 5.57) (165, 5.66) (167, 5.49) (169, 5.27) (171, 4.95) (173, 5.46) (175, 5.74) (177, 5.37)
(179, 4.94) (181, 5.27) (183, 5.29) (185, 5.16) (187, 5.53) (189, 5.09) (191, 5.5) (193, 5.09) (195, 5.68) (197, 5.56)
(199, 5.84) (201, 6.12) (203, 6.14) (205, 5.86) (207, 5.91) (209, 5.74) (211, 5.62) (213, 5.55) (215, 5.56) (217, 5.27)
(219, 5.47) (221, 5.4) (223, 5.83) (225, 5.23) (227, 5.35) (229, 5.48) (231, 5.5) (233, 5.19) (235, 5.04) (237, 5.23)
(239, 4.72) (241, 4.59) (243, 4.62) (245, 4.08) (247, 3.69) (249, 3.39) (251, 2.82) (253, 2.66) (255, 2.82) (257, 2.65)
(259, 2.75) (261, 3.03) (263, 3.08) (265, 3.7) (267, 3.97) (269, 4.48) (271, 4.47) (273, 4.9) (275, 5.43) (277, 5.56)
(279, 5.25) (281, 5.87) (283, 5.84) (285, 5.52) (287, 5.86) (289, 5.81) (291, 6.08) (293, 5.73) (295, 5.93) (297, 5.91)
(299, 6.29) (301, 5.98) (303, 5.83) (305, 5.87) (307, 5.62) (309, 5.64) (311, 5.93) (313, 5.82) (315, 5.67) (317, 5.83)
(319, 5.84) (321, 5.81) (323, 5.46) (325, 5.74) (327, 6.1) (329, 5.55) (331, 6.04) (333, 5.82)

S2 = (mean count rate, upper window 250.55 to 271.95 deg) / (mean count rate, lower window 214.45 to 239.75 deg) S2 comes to 0.62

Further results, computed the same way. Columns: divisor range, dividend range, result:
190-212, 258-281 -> 0.75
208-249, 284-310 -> 1.14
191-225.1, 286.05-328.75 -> 1.03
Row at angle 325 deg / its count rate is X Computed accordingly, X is 5.74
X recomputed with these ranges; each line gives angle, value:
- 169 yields 5.27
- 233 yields 5.19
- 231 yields 5.5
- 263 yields 3.08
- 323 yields 5.46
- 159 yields 5.31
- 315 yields 5.67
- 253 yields 2.66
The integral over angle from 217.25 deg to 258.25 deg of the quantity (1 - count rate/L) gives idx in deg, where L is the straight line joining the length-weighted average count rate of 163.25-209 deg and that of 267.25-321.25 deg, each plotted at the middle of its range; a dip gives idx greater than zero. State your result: 7.9 deg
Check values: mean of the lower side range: 5.5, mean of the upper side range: 5.63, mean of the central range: 4.49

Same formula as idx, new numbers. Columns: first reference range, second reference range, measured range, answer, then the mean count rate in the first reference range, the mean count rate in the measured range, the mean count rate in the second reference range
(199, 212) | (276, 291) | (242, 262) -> 8.8 deg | 5.89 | 3.25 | 5.7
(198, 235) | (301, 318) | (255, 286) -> 7.2 deg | 5.6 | 4.38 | 5.79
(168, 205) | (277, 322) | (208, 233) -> 0.3 deg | 5.46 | 5.49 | 5.81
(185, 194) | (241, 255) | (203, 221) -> -3.9 deg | 5.29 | 5.64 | 3.57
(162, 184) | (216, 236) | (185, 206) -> -1.0 deg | 5.36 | 5.62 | 5.38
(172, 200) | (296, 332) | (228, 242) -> 1.1 deg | 5.39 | 5.11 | 5.83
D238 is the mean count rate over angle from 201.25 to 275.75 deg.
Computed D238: 4.64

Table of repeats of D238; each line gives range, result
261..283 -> 4.65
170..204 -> 5.45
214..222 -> 5.42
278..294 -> 5.75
